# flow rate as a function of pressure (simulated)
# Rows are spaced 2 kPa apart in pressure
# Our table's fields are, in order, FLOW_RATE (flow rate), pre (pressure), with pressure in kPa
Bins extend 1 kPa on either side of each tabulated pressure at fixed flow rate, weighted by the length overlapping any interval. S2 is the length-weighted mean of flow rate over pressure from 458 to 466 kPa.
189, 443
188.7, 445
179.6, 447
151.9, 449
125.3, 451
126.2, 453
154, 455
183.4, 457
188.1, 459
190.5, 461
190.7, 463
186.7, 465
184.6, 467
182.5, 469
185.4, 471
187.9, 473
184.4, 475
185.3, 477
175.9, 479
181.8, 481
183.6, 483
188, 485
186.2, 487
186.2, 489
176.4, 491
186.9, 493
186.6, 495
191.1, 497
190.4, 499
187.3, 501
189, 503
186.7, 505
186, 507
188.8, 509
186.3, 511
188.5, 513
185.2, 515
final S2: 189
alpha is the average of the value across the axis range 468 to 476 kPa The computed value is 185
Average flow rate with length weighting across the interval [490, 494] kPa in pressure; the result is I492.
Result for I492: 182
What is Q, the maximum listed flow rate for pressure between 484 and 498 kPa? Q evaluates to 191.1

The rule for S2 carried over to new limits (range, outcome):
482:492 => 184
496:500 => 191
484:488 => 187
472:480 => 183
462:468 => 187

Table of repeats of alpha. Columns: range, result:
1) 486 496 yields 184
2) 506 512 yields 187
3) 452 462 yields 168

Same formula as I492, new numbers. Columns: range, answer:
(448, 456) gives 139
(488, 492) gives 181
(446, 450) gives 166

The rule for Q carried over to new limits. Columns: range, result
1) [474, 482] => 185.3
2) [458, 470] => 190.7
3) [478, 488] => 188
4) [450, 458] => 183.4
